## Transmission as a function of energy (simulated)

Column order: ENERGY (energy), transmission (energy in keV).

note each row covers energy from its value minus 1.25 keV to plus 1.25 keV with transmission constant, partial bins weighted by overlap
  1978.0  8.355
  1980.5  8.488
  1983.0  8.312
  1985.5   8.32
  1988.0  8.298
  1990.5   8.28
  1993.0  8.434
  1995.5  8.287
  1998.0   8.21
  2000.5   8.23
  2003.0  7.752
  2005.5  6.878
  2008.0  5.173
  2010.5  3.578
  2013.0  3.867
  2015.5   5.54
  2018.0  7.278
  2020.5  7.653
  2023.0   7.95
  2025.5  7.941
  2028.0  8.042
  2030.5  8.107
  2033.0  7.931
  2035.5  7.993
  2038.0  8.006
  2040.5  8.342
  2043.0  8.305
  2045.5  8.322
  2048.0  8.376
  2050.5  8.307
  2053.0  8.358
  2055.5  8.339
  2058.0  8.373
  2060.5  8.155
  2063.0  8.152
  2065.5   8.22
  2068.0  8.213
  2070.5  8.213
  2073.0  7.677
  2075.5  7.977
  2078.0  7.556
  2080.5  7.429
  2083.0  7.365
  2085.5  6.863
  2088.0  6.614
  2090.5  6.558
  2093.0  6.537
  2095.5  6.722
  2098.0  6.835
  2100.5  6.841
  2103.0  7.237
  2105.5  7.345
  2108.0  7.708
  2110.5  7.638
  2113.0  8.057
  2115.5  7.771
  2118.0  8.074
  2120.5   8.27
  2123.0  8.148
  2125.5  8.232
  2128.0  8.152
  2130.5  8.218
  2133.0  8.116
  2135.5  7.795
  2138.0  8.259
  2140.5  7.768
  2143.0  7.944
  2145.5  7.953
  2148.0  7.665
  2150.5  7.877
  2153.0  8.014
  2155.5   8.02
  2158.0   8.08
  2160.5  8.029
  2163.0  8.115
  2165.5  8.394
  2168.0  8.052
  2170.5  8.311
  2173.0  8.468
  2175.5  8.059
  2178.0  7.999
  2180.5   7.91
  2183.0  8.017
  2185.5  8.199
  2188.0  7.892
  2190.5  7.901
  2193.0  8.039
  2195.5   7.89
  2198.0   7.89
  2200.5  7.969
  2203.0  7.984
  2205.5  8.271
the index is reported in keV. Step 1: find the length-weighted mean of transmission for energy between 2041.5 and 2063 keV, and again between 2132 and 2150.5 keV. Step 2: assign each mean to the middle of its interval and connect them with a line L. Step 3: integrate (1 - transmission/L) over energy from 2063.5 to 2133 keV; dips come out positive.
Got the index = 4.4 keV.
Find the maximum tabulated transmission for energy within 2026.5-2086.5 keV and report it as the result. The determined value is 8.376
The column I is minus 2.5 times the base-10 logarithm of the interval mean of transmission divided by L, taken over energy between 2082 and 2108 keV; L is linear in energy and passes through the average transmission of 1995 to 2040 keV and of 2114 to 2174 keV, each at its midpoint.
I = 0.116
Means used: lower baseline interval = 7.14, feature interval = 6.93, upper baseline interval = 8.07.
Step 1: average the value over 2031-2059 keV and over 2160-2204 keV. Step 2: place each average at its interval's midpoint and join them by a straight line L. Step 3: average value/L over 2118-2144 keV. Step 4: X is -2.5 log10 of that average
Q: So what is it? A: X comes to 0.00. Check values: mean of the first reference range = 8.24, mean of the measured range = 8.09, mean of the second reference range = 8.06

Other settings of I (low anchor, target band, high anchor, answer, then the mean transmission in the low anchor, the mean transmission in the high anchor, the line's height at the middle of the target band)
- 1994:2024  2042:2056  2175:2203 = -0.192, 6.7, 7.98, 6.99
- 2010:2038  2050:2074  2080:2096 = -0.184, 7.04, 6.85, 6.93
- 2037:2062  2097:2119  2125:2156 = 0.083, 8.29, 7.99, 8.1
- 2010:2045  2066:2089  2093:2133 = -0.011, 7.28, 7.66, 7.5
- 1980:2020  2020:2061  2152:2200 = -0.109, 7.17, 8.07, 7.37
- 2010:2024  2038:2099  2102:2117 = -0.125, 6.07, 7.64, 6.94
